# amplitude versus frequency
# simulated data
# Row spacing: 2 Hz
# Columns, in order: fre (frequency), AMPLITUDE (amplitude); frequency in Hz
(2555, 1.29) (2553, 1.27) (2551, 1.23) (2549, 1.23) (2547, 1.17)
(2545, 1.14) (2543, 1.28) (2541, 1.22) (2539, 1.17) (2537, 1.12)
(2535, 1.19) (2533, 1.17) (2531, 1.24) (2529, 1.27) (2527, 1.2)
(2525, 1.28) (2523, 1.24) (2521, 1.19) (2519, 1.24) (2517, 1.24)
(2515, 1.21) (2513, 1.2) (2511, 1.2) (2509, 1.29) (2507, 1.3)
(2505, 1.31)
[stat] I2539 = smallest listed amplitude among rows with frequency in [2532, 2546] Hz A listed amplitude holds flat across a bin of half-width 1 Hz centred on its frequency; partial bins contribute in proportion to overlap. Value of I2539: 1.12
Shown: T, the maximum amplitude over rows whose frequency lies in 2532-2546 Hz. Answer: 1.28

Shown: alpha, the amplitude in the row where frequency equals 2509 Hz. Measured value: 1.29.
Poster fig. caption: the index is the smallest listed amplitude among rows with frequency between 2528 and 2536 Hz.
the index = 1.17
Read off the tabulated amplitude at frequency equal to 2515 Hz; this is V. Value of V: 1.21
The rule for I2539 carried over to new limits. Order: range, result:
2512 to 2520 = 1.2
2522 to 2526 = 1.24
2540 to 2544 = 1.22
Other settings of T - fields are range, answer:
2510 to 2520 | 1.24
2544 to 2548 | 1.17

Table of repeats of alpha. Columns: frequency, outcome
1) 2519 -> 1.24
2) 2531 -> 1.24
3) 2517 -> 1.24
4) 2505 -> 1.31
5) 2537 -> 1.12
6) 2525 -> 1.28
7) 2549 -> 1.23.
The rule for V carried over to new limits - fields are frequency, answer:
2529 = 1.27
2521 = 1.19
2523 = 1.24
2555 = 1.29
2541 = 1.22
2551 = 1.23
